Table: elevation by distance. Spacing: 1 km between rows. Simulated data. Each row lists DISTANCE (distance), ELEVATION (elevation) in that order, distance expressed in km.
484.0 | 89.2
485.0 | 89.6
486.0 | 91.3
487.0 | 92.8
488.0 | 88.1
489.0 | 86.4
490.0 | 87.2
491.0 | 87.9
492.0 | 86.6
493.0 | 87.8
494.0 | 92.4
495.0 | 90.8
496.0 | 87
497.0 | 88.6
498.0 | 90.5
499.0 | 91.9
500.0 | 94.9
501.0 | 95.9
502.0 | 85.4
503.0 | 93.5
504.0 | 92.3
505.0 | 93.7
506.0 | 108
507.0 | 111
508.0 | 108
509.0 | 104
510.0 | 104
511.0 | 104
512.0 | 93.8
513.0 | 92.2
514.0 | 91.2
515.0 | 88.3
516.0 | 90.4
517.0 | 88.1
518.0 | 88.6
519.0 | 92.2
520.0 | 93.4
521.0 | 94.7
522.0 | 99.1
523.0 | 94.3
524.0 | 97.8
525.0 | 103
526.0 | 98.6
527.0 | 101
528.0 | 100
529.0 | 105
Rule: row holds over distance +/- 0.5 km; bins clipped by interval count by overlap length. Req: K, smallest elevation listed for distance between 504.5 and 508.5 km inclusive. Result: 93.7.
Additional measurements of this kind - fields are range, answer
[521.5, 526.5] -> 94.3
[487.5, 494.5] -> 86.4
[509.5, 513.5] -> 92.2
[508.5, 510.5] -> 104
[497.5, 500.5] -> 90.5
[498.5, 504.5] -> 85.4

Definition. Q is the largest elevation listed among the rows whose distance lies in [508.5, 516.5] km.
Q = 104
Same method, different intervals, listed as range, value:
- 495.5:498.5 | 90.5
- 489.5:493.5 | 87.9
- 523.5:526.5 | 103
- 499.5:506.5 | 108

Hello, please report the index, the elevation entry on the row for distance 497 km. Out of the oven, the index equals 88.6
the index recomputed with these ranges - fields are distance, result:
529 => 105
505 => 93.7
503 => 93.5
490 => 87.2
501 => 95.9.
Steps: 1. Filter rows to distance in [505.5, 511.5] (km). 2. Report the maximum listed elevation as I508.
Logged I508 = 111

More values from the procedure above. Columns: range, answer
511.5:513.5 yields 93.8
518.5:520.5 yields 93.4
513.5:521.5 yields 94.7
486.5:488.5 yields 92.8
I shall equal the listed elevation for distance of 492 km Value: 86.6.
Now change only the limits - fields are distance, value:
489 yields 86.4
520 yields 93.4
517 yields 88.1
